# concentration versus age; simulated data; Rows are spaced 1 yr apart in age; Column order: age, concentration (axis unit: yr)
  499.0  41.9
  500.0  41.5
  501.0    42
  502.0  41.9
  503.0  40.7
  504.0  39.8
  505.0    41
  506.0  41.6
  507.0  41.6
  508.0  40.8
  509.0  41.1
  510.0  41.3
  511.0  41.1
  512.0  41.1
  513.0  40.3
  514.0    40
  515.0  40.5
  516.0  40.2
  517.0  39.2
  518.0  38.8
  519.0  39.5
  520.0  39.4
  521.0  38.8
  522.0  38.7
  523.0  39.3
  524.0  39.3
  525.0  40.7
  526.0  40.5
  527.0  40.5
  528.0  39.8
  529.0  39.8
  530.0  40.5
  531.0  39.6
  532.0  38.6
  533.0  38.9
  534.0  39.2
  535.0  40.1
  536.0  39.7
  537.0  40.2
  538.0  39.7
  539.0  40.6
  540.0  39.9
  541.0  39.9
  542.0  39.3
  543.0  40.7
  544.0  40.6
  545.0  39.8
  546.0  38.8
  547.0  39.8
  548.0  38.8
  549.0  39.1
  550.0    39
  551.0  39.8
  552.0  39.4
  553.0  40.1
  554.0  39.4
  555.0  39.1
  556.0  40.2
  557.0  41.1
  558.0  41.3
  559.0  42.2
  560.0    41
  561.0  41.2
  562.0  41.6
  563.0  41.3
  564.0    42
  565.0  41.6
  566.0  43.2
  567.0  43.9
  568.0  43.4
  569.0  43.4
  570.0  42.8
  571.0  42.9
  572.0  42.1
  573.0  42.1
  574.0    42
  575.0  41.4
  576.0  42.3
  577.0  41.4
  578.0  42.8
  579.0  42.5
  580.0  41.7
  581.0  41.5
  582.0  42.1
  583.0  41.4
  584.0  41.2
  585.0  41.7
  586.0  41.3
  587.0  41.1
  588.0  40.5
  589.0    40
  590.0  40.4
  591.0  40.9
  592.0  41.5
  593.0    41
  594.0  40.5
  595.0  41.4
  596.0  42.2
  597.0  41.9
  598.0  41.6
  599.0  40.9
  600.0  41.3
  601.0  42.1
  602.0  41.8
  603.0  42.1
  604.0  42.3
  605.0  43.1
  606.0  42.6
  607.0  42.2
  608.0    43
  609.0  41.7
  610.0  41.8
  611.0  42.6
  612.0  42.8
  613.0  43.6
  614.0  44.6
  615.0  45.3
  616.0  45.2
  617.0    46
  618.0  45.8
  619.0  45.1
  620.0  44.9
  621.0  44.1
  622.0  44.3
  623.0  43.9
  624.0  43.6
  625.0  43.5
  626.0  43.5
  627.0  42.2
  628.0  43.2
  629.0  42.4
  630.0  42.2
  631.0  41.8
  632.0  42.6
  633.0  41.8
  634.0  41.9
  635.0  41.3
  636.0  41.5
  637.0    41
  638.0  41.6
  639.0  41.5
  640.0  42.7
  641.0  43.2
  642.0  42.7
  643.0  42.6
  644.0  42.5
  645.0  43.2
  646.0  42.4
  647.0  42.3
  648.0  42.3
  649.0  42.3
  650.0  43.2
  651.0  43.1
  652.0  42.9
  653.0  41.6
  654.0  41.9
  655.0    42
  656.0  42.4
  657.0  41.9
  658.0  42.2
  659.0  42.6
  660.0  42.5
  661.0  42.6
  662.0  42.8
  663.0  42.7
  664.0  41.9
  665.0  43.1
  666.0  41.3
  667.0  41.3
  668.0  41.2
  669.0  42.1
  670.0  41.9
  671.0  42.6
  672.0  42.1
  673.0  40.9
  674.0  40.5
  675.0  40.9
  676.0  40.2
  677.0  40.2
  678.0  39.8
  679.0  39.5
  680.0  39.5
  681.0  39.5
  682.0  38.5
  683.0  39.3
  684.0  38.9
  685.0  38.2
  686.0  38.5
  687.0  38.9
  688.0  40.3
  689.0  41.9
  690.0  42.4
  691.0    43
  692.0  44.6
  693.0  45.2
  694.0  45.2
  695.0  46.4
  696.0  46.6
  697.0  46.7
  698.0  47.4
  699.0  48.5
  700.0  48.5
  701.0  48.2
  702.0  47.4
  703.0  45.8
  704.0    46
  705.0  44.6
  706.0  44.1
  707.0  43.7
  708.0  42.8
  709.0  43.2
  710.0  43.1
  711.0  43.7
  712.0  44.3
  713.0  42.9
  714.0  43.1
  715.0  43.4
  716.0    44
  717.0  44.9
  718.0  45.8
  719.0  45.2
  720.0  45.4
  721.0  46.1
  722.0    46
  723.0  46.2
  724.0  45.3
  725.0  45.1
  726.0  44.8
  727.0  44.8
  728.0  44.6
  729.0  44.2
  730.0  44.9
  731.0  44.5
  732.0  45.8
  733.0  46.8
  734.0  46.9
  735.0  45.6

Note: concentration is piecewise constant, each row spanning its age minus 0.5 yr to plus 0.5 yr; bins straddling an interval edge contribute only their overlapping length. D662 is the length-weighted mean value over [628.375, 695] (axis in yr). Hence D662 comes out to 41.8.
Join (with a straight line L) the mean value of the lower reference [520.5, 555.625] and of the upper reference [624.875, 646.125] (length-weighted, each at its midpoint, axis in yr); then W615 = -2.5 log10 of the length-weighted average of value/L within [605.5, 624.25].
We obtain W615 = -0.05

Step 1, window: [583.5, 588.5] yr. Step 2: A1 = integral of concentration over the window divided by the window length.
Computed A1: 41.2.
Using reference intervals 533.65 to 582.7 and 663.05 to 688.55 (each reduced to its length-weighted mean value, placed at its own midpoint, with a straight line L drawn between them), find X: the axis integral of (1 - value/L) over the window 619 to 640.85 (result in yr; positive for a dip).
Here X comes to -1.1 yr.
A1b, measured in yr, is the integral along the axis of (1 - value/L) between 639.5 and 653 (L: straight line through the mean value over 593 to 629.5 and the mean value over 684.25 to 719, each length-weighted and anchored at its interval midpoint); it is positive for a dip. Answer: 0.2 yr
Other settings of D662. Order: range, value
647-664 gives 42.4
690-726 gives 45.2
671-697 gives 41.4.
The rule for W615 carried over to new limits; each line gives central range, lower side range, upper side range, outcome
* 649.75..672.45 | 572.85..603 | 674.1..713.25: 0.008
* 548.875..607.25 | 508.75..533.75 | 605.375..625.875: 0.019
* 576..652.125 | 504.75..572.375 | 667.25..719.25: -0.019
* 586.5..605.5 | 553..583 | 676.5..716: 0.018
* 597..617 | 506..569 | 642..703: -0.034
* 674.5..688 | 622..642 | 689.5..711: 0.133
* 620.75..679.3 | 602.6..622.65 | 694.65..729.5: 0.052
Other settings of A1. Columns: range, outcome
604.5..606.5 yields 42.9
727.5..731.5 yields 44.5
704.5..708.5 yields 43.8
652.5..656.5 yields 42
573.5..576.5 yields 41.9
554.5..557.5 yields 40.1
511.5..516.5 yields 40.4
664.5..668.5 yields 41.7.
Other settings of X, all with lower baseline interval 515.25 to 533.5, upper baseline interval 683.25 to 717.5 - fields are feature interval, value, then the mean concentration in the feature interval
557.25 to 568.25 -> -0.40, 42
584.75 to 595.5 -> 0.08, 40.9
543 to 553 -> 0.15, 39.5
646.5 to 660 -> 0.14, 42.4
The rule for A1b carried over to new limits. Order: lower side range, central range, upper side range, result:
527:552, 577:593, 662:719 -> -0.3 yr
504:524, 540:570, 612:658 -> 0.3 yr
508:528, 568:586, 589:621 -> -0.1 yr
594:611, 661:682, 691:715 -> 1.4 yr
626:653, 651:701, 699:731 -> 1.6 yr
